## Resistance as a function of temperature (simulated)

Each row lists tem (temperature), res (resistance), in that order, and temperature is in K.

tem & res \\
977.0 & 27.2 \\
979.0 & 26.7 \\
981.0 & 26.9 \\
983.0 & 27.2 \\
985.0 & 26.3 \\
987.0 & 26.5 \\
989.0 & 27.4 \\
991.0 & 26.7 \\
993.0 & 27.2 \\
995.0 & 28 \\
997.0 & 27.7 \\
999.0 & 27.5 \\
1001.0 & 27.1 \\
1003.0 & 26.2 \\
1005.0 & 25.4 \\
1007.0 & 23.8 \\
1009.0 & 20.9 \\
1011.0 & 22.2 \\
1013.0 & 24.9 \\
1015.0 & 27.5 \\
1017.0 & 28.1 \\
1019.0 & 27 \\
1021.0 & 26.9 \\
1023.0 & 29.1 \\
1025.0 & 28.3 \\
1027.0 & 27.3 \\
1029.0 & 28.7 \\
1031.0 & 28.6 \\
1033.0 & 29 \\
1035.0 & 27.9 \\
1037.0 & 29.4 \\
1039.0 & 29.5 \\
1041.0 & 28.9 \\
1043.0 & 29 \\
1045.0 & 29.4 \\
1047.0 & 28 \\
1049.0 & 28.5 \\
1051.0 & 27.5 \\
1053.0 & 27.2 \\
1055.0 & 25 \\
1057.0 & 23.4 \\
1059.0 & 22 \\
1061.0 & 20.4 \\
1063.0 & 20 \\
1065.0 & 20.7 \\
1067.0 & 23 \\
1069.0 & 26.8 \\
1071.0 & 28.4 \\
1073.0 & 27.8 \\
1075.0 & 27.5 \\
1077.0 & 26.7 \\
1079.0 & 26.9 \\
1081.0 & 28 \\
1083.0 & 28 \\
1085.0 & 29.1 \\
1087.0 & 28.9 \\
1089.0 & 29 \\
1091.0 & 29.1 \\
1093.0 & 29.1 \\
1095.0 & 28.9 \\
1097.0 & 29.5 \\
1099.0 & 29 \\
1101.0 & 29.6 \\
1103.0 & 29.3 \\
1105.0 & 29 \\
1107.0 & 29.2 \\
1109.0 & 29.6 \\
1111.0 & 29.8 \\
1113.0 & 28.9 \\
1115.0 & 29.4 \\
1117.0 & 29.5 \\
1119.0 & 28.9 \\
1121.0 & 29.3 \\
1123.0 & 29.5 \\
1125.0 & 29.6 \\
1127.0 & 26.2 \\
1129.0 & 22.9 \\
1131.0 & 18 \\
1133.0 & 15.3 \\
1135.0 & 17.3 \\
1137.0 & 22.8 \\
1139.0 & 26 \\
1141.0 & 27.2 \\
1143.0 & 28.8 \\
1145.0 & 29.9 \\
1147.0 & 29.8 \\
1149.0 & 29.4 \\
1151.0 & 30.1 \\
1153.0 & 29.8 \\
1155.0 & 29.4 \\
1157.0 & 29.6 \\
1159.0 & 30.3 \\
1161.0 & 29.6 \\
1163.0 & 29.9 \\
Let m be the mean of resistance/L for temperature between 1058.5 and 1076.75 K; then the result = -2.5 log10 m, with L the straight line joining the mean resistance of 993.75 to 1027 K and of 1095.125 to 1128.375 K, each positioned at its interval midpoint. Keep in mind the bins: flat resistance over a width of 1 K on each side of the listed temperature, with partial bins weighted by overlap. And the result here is 0.15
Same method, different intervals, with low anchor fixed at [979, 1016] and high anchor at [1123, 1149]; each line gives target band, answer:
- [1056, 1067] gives 0.19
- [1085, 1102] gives -0.16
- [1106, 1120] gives -0.17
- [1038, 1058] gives -0.08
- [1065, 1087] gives -0.07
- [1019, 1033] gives -0.09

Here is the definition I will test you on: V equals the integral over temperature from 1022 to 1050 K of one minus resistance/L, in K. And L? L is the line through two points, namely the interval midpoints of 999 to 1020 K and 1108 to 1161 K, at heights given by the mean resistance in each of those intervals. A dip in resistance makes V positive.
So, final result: -3.1 K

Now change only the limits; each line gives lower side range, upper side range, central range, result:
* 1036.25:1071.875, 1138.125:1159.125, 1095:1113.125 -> -1.13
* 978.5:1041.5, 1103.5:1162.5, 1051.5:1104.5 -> 1.10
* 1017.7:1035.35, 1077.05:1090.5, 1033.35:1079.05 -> 3.05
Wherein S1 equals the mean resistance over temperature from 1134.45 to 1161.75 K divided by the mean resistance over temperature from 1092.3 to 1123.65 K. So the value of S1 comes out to 0.96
